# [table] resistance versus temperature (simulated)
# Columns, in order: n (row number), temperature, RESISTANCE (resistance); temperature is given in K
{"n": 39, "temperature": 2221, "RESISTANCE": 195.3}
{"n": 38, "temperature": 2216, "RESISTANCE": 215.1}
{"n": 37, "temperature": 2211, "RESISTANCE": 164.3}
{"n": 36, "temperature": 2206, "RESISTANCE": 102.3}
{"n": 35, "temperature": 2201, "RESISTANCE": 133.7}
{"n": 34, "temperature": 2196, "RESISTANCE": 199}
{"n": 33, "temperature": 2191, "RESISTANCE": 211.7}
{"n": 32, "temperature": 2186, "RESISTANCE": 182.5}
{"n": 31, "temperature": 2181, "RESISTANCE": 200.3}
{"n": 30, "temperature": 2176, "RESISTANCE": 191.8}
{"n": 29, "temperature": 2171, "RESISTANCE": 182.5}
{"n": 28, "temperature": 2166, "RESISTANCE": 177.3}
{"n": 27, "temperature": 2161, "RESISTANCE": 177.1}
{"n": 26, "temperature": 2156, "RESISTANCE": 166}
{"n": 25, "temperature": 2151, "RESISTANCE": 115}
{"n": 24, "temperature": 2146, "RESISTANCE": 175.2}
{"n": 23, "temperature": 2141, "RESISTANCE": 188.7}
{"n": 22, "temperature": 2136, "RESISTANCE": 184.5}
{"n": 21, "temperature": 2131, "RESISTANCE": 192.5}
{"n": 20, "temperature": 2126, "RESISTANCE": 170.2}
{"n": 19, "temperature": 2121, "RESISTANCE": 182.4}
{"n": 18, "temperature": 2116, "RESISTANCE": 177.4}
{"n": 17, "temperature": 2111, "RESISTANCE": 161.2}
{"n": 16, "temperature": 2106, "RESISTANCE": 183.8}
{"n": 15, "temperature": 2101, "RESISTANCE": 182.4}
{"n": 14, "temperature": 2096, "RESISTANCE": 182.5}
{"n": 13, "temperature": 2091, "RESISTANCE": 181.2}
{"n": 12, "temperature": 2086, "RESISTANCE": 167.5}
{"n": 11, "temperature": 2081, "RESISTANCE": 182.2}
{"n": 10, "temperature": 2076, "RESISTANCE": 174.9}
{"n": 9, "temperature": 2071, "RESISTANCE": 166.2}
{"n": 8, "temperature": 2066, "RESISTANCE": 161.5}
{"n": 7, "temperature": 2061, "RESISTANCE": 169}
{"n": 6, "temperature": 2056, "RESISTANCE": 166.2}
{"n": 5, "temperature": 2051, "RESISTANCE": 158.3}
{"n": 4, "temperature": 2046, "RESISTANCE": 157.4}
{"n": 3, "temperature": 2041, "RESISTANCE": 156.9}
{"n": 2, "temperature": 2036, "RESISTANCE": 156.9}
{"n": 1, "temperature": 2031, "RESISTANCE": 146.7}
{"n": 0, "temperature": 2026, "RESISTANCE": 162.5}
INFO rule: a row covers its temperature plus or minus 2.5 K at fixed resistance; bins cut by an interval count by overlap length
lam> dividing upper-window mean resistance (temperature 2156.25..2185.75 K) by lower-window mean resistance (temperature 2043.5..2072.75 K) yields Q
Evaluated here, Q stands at 1.1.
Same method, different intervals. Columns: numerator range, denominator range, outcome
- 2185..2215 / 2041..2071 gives 1.03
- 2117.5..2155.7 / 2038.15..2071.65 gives 1.06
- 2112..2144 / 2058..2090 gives 1.06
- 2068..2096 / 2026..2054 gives 1.12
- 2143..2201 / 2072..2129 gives 1.01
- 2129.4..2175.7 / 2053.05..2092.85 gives 1.02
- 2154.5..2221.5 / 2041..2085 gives 1.07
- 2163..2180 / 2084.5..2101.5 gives 1.04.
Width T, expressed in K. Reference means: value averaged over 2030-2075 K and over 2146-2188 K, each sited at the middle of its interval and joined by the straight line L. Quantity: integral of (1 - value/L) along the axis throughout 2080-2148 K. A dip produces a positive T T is -4.64 K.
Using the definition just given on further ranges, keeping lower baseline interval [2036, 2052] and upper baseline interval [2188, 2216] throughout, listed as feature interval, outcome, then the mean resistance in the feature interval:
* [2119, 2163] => -2.4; 172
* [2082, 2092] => -0.9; 174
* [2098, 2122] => -2.3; 177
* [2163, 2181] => -2.2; 186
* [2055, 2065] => -0.5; 167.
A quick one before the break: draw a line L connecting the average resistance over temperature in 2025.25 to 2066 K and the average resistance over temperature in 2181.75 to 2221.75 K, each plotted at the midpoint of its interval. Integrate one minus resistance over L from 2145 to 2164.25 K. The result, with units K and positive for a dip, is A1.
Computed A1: 1.5 K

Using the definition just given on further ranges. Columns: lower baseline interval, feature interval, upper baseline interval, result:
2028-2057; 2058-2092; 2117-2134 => -1.0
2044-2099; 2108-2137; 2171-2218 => -0.8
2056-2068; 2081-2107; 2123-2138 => -0.9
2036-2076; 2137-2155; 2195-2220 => 0.0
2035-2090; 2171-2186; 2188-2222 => -1.7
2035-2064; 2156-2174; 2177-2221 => -0.4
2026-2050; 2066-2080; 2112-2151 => -0.6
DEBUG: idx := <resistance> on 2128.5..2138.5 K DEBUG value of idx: 188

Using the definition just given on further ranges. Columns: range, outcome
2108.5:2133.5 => 177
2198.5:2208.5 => 118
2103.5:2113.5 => 172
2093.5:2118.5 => 177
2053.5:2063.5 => 168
